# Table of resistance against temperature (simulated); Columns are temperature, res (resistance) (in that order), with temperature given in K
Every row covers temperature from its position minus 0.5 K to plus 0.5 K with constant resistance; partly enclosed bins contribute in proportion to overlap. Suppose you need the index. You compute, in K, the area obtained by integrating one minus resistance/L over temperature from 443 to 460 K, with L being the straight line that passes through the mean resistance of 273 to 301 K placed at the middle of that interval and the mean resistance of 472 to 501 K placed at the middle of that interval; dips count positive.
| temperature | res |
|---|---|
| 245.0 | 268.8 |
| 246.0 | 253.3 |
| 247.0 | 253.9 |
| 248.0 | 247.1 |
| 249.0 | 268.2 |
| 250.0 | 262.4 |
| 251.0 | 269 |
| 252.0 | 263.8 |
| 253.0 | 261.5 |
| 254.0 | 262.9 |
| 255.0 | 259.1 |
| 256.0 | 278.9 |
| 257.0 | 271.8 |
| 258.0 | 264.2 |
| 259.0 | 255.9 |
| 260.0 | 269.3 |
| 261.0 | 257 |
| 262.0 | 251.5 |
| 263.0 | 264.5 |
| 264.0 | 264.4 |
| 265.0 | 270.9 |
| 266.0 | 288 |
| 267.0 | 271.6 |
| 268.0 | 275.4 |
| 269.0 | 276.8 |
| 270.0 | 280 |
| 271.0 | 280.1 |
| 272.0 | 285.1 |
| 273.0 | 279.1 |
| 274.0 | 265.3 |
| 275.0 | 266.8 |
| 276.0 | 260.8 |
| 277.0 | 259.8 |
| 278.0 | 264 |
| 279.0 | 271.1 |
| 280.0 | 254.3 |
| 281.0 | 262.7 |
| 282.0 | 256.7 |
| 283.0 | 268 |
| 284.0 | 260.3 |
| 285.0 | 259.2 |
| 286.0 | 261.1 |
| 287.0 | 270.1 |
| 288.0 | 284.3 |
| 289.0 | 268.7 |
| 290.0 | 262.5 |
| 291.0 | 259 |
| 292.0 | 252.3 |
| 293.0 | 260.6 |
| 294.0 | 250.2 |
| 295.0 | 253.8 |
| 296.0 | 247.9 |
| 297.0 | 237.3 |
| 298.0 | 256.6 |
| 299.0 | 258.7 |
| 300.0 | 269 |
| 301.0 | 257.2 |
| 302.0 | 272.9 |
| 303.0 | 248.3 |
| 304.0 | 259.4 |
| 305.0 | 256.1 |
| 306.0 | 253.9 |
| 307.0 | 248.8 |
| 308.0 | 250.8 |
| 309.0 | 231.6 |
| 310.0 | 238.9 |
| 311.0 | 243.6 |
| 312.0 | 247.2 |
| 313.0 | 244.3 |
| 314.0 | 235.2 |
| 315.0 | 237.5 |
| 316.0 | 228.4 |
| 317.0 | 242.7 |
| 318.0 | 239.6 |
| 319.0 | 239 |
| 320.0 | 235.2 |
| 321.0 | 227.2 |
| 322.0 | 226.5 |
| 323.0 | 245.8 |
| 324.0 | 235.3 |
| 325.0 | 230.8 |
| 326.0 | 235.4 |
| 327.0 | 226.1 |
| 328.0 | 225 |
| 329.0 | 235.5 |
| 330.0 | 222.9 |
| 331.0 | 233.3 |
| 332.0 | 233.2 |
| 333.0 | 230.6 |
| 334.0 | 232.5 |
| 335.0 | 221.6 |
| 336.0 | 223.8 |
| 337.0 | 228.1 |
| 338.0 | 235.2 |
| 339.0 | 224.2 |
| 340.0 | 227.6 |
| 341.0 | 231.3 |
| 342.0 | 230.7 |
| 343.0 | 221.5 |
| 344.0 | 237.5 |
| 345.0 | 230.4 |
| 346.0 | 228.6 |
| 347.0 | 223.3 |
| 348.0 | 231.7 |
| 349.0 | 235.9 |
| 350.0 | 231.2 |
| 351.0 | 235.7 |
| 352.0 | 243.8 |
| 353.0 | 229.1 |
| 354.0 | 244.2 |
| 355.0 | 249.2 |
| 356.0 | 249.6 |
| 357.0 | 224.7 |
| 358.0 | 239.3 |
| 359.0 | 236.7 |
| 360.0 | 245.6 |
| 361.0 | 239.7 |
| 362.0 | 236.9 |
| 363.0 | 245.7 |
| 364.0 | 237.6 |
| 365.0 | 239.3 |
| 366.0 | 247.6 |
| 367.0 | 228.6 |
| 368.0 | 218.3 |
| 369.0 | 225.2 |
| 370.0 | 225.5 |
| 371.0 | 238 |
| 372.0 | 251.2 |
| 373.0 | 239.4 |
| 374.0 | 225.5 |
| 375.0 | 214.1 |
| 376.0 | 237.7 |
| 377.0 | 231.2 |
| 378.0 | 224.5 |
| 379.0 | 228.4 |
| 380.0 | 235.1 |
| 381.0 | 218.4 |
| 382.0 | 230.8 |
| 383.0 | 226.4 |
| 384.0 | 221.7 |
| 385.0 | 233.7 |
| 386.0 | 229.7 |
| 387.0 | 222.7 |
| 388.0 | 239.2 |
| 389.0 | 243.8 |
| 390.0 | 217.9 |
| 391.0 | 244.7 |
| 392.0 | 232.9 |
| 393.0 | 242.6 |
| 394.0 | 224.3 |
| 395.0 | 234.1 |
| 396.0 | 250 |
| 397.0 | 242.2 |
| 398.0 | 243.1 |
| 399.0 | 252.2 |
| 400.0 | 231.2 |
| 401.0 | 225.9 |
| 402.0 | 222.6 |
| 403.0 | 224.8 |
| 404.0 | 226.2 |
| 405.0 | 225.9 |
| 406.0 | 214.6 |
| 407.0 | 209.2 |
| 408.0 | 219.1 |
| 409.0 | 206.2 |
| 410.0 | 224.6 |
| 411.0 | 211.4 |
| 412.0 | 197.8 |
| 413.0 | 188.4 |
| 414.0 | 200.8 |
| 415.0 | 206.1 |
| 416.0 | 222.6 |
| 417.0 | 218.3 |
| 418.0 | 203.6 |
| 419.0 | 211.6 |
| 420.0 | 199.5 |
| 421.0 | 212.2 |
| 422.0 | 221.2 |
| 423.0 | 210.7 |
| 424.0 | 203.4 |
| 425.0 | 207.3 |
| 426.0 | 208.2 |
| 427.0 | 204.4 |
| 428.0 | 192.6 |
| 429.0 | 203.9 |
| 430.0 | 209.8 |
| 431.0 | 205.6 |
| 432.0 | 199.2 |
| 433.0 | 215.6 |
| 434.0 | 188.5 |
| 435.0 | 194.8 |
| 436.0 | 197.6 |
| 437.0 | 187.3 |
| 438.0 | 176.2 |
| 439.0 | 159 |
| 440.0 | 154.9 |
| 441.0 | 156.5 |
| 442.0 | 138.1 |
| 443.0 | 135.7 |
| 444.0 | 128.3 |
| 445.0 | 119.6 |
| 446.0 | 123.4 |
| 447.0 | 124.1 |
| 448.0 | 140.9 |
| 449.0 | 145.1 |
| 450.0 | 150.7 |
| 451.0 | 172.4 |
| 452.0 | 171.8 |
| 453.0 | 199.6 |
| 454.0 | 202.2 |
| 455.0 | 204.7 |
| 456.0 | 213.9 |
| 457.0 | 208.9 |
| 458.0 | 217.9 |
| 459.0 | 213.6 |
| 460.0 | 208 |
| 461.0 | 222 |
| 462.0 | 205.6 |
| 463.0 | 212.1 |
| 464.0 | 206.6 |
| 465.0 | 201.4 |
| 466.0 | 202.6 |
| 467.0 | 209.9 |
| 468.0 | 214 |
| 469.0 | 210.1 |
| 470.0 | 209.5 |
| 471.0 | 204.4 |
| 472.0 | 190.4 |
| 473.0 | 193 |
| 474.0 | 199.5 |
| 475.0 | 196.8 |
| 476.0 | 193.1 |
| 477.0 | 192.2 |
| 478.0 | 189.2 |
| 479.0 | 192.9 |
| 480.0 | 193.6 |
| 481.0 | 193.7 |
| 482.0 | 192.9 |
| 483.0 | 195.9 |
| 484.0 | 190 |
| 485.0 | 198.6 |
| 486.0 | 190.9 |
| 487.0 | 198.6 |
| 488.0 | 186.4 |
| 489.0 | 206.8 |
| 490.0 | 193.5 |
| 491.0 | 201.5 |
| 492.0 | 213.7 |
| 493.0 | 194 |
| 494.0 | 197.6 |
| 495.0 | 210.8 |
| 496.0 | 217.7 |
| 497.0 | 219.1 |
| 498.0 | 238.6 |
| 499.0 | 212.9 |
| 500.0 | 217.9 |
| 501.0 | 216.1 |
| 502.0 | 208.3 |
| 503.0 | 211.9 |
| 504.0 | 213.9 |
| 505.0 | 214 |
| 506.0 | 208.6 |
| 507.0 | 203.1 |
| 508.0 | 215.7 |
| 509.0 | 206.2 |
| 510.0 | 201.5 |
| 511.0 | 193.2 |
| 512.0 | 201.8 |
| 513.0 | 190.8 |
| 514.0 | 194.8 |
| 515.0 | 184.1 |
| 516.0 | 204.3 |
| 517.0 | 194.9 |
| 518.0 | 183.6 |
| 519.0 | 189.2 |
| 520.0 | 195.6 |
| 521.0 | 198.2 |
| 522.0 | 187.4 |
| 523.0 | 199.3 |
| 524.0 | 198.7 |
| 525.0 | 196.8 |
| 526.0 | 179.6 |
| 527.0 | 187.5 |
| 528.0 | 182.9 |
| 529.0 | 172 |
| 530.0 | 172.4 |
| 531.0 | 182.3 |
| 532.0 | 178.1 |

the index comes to 3.2 K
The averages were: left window 261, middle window 171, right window 201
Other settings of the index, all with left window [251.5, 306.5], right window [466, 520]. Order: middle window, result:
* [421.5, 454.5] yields 6.18 K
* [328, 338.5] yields 0.79 K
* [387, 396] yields -0.15 K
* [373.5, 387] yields 0.42 K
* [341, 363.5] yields 0.63 K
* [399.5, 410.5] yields 0.31 K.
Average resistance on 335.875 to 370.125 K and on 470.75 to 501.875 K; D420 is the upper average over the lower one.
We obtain 0.86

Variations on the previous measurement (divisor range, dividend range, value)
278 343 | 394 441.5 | 0.85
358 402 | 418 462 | 0.79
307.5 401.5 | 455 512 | 0.87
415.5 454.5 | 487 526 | 1.11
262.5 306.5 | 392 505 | 0.76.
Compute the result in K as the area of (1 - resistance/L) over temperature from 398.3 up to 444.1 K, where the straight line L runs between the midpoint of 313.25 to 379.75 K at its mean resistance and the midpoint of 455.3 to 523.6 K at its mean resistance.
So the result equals 3.3 K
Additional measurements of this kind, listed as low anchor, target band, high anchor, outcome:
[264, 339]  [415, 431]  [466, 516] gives 0.8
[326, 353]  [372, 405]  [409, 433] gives -2.4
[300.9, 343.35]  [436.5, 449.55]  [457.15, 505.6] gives 4.1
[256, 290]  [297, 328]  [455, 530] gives 1.5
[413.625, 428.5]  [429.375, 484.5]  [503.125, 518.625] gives 4.9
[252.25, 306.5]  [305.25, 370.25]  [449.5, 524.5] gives 3.0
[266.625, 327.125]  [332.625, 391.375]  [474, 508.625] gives 1.2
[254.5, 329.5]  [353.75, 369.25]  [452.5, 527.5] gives -0.1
